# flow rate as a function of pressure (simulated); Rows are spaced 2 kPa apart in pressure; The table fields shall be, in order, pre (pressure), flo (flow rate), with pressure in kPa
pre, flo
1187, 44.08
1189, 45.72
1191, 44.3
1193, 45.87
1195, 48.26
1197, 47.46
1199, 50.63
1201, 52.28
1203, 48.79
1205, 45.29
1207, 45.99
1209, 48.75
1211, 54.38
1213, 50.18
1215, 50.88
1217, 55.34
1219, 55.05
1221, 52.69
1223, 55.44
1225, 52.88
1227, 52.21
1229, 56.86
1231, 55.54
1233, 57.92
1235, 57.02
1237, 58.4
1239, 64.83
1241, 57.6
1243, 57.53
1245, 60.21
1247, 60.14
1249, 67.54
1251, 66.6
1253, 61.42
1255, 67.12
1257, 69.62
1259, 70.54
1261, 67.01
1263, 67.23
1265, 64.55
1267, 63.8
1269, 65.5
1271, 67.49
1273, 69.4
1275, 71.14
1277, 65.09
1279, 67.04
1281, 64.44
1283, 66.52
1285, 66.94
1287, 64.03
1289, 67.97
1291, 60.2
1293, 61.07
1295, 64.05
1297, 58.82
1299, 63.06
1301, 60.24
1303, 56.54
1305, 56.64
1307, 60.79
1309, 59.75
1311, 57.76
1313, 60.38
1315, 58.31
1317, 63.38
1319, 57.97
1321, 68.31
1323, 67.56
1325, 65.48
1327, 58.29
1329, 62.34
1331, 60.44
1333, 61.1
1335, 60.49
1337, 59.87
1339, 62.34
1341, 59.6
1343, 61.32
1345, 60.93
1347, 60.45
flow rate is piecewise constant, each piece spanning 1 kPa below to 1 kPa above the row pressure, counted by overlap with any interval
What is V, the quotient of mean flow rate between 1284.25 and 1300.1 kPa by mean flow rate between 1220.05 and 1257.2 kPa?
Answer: 1.1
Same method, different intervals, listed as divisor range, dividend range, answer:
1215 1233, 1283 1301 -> 1.16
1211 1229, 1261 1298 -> 1.22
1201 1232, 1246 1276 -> 1.28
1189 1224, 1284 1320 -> 1.22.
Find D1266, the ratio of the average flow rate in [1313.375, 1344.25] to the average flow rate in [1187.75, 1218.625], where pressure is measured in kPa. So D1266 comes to 1.3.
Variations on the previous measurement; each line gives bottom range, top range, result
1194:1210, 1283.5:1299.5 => 1.31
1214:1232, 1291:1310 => 1.11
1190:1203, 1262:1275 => 1.38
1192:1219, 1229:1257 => 1.23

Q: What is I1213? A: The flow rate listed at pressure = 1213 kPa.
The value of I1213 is 50.18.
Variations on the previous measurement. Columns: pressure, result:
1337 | 59.87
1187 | 44.08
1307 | 60.79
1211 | 54.38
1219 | 55.05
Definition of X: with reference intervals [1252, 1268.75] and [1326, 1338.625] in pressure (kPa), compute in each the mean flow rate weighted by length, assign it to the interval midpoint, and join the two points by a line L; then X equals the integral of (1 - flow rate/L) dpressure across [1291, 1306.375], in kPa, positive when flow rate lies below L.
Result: 0.8 kPa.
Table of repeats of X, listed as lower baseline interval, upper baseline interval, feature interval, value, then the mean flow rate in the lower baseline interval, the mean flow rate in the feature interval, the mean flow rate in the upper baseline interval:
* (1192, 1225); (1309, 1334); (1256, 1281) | -4.79 kPa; 50.5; 67.3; 61.7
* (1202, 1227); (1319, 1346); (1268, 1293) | -3.85 kPa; 51.3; 66.1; 62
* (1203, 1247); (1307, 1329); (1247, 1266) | -3.18 kPa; 54.5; 66.5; 61.7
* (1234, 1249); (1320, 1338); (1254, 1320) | -2.65 kPa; 59.9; 63.8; 62.7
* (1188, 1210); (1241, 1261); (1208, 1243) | 0.60 kPa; 47.6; 55.1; 64.3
